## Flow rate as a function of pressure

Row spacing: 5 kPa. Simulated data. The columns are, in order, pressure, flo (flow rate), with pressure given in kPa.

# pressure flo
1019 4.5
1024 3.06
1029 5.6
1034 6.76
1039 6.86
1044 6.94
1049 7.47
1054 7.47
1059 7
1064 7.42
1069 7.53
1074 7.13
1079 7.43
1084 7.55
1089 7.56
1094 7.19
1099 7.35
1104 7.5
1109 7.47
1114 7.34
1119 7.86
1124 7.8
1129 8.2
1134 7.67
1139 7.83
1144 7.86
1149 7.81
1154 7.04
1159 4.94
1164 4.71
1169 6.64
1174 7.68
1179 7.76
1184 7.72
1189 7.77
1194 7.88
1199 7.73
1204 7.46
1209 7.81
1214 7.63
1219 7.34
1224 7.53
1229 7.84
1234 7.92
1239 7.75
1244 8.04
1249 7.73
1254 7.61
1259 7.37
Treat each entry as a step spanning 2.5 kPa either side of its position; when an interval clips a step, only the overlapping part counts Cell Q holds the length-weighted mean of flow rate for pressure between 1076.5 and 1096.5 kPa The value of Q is 7.43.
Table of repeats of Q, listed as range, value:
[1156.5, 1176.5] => 5.99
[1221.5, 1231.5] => 7.68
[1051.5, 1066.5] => 7.3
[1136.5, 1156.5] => 7.63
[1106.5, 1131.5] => 7.73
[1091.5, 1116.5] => 7.37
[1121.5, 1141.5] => 7.88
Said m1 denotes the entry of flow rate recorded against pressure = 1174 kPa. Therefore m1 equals 7.68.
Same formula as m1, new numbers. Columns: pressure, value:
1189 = 7.77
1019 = 4.5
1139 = 7.83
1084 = 7.55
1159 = 4.94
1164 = 4.71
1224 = 7.53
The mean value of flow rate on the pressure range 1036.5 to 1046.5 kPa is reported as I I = 6.9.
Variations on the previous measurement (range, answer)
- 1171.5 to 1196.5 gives 7.76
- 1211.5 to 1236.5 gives 7.65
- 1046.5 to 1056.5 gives 7.47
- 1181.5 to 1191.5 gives 7.74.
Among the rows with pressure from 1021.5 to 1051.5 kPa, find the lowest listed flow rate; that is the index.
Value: 3.06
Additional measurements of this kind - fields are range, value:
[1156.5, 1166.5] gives 4.71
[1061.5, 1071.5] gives 7.42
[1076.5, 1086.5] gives 7.43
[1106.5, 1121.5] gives 7.34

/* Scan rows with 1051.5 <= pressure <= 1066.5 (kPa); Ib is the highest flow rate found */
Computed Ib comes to 7.47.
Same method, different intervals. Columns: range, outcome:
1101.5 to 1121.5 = 7.86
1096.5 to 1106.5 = 7.5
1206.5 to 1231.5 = 7.84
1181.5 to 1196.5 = 7.88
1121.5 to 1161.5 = 8.2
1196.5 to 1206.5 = 7.73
